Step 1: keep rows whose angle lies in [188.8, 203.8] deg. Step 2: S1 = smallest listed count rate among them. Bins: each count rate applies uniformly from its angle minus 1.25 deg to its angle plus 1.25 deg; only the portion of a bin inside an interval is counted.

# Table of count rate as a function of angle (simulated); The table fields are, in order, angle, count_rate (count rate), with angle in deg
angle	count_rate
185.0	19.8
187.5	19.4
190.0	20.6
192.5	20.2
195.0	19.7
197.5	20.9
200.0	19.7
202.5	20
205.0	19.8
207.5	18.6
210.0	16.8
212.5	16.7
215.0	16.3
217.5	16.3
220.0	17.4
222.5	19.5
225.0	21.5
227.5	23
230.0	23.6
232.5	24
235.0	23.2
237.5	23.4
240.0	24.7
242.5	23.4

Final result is 19.7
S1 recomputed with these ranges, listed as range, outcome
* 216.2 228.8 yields 16.3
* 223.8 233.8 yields 21.5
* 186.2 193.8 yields 19.4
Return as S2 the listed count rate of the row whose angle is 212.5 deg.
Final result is 16.7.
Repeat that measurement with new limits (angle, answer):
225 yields 21.5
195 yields 19.7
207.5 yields 18.6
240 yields 24.7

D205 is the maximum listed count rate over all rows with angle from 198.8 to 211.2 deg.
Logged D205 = 20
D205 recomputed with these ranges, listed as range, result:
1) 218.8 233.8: 24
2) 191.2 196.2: 20.2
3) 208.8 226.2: 21.5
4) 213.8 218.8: 16.3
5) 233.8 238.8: 23.4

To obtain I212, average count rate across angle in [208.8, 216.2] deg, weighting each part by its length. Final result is 16.6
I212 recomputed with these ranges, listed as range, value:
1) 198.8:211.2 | 19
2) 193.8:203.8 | 20.1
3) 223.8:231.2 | 22.7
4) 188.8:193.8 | 20.4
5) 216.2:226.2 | 18.6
